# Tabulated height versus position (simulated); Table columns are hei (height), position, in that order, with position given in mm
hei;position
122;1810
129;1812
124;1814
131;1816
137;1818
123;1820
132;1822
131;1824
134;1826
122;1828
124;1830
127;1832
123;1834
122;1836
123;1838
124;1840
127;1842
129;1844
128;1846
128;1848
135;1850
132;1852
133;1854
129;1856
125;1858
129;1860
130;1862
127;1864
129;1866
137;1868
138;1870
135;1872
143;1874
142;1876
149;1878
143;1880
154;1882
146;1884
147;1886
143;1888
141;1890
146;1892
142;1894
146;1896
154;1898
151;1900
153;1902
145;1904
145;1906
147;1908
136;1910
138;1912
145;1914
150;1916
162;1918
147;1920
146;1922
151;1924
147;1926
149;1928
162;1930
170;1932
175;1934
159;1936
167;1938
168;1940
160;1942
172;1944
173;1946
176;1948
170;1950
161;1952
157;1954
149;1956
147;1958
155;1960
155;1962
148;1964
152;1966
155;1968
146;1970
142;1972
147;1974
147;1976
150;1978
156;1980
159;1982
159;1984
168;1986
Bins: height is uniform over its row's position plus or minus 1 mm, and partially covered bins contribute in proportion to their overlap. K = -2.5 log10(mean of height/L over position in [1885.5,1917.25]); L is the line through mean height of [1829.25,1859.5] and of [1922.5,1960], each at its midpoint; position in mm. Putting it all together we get 0.01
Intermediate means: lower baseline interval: 127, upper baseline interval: 161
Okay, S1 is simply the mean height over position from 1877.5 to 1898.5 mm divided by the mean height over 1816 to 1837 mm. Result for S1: 1.15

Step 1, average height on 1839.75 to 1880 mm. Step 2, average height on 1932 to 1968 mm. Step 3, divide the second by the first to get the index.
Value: 1.22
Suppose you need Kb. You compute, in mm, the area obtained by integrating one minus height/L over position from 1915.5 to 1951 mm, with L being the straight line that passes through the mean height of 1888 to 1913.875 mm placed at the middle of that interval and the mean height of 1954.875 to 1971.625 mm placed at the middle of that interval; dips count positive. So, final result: -3.2 mm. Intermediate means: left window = 145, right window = 151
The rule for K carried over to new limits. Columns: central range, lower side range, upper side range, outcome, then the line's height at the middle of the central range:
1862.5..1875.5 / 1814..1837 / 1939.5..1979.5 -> 0.02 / 137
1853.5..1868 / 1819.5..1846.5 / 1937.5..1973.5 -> 0.04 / 134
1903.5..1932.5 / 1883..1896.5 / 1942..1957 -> 0.04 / 154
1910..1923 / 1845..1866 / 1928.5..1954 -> 0.07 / 156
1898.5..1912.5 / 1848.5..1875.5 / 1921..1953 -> 0.03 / 150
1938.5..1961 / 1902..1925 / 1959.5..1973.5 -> -0.09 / 149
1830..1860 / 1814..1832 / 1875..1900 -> 0.06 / 135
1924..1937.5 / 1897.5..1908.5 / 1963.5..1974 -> -0.08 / 149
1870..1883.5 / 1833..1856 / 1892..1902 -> -0.03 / 140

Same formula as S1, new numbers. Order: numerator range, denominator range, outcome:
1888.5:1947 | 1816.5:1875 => 1.18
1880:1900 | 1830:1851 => 1.16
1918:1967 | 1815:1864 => 1.24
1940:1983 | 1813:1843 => 1.23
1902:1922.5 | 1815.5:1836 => 1.14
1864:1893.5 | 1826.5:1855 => 1.12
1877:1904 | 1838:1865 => 1.14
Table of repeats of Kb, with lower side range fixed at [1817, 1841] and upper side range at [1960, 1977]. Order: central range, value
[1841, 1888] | -1.05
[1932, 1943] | -1.67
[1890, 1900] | -0.68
